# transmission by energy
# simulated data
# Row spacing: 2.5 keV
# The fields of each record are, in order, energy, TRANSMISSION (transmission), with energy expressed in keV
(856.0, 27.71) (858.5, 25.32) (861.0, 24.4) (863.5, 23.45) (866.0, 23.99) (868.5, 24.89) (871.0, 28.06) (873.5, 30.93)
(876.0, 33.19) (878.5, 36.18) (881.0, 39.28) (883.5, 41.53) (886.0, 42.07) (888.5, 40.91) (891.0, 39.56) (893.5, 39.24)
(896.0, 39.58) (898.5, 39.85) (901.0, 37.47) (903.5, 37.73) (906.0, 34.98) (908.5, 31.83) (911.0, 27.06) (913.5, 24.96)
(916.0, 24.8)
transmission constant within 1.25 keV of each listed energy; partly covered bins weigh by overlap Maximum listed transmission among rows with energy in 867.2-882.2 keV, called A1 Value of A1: 39.28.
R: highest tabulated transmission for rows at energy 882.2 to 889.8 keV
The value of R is 42.07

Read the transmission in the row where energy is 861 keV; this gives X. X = 24.4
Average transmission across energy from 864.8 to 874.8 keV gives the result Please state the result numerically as 27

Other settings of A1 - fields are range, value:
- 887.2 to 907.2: 40.91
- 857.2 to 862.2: 25.32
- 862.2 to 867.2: 23.99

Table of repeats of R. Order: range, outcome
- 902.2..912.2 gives 37.73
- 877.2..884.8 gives 41.53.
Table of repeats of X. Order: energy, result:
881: 39.28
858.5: 25.32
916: 24.8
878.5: 36.18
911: 27.06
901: 37.47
